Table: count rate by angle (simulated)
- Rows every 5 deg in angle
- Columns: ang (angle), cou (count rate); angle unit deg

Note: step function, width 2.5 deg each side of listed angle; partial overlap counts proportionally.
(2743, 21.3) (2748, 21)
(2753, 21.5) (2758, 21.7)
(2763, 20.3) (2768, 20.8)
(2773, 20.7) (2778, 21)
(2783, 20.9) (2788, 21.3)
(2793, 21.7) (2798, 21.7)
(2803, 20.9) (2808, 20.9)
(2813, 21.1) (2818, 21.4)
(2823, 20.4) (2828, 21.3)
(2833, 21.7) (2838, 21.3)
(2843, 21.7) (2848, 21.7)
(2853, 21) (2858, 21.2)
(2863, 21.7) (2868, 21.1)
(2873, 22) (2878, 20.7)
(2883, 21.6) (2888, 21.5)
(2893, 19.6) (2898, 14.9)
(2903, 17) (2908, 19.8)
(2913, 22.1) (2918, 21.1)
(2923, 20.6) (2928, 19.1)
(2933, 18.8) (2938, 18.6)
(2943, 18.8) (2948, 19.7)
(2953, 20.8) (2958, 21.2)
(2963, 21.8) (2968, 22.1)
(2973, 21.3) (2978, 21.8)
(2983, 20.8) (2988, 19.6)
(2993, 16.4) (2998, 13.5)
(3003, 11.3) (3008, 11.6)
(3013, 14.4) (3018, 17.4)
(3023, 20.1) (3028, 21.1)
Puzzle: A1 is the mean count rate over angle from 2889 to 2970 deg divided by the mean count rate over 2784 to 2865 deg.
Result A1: 0.9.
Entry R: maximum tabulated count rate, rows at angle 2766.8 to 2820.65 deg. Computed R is 21.7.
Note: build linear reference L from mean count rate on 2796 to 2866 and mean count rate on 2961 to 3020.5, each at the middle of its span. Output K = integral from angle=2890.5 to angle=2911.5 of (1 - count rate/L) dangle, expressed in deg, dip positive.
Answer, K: 1.8 deg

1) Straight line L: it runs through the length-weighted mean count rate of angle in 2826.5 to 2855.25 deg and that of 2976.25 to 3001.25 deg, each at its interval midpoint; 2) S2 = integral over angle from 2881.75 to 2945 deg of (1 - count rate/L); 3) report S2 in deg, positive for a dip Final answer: 1.1 deg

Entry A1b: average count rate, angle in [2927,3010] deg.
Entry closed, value 18.7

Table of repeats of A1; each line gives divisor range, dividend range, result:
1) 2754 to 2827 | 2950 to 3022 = 0.86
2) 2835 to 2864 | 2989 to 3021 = 0.67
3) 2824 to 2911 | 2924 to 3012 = 0.90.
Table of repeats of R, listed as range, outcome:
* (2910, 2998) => 22.1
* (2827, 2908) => 22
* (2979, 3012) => 20.8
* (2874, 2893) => 21.6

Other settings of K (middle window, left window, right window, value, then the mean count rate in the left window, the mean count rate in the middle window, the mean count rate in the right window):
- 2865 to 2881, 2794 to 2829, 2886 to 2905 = -1.95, 21.1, 21.3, 18.2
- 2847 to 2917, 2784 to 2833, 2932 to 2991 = 1.47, 21.2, 20.4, 20.4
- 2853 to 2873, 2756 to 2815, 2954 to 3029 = -1.35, 21.1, 21.4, 18.3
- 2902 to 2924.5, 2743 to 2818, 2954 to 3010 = -1.11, 21.1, 20.3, 18.4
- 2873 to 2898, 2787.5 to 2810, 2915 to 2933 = 0.14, 21.3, 20.4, 20.1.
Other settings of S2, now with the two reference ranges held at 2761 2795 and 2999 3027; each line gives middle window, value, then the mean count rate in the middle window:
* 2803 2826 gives -1.02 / 21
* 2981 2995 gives -2.77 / 19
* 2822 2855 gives -3.17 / 21.3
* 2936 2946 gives -1.05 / 18.8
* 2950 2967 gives -4.89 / 21.3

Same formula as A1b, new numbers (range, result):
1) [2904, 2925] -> 20.6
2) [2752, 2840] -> 21.1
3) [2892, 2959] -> 19.4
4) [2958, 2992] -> 21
